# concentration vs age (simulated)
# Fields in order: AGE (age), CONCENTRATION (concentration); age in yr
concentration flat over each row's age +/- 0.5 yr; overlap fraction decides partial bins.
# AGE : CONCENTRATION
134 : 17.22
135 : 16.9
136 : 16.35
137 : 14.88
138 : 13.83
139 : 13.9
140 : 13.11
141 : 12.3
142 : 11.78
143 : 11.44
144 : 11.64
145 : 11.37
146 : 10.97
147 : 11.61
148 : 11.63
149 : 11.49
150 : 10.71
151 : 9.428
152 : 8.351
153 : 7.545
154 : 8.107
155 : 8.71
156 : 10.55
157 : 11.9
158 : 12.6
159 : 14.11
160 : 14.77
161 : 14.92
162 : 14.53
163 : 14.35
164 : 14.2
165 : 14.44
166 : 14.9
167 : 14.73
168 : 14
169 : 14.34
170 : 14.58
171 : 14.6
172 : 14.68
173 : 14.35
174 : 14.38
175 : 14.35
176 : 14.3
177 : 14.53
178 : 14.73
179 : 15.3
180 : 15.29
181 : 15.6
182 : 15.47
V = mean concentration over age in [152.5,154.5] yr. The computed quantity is 7.83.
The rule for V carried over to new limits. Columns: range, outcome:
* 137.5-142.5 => 13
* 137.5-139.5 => 13.9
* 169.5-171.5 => 14.6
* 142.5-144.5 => 11.5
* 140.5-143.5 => 11.8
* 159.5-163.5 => 14.6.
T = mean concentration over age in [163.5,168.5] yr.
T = 14.5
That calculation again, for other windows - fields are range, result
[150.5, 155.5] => 8.43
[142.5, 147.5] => 11.4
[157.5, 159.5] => 13.4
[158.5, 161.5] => 14.6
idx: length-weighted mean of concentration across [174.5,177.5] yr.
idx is 14.4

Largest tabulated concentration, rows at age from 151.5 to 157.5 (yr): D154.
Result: 11.9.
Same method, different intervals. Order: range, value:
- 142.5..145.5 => 11.64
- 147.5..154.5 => 11.63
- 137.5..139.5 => 13.9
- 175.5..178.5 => 14.73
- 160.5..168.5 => 14.92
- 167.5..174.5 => 14.68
